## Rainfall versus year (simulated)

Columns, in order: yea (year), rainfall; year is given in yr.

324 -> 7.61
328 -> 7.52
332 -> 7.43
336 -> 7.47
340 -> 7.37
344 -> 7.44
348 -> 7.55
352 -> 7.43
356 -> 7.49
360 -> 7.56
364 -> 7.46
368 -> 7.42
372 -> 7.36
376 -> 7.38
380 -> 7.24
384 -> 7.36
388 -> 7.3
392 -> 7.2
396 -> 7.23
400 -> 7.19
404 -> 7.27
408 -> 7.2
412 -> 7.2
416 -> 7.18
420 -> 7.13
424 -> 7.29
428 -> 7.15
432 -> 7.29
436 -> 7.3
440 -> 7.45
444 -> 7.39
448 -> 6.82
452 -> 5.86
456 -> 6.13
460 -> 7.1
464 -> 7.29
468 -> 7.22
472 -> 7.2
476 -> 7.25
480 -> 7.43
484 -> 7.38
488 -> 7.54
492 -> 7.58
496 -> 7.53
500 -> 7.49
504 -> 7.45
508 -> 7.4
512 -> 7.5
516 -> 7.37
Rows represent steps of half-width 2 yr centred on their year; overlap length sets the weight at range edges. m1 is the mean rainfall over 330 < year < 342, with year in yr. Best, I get 7.42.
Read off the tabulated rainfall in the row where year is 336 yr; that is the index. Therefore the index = 7.47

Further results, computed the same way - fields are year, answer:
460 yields 7.1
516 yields 7.37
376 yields 7.38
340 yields 7.37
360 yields 7.56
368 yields 7.42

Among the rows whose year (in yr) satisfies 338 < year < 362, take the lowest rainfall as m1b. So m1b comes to 7.37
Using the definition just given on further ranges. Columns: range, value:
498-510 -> 7.4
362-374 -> 7.36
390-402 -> 7.19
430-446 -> 7.29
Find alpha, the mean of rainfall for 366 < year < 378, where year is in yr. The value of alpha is 7.39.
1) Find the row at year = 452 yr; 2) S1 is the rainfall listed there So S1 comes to 5.86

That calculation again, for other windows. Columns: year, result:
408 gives 7.2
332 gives 7.43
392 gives 7.2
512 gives 7.5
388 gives 7.3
